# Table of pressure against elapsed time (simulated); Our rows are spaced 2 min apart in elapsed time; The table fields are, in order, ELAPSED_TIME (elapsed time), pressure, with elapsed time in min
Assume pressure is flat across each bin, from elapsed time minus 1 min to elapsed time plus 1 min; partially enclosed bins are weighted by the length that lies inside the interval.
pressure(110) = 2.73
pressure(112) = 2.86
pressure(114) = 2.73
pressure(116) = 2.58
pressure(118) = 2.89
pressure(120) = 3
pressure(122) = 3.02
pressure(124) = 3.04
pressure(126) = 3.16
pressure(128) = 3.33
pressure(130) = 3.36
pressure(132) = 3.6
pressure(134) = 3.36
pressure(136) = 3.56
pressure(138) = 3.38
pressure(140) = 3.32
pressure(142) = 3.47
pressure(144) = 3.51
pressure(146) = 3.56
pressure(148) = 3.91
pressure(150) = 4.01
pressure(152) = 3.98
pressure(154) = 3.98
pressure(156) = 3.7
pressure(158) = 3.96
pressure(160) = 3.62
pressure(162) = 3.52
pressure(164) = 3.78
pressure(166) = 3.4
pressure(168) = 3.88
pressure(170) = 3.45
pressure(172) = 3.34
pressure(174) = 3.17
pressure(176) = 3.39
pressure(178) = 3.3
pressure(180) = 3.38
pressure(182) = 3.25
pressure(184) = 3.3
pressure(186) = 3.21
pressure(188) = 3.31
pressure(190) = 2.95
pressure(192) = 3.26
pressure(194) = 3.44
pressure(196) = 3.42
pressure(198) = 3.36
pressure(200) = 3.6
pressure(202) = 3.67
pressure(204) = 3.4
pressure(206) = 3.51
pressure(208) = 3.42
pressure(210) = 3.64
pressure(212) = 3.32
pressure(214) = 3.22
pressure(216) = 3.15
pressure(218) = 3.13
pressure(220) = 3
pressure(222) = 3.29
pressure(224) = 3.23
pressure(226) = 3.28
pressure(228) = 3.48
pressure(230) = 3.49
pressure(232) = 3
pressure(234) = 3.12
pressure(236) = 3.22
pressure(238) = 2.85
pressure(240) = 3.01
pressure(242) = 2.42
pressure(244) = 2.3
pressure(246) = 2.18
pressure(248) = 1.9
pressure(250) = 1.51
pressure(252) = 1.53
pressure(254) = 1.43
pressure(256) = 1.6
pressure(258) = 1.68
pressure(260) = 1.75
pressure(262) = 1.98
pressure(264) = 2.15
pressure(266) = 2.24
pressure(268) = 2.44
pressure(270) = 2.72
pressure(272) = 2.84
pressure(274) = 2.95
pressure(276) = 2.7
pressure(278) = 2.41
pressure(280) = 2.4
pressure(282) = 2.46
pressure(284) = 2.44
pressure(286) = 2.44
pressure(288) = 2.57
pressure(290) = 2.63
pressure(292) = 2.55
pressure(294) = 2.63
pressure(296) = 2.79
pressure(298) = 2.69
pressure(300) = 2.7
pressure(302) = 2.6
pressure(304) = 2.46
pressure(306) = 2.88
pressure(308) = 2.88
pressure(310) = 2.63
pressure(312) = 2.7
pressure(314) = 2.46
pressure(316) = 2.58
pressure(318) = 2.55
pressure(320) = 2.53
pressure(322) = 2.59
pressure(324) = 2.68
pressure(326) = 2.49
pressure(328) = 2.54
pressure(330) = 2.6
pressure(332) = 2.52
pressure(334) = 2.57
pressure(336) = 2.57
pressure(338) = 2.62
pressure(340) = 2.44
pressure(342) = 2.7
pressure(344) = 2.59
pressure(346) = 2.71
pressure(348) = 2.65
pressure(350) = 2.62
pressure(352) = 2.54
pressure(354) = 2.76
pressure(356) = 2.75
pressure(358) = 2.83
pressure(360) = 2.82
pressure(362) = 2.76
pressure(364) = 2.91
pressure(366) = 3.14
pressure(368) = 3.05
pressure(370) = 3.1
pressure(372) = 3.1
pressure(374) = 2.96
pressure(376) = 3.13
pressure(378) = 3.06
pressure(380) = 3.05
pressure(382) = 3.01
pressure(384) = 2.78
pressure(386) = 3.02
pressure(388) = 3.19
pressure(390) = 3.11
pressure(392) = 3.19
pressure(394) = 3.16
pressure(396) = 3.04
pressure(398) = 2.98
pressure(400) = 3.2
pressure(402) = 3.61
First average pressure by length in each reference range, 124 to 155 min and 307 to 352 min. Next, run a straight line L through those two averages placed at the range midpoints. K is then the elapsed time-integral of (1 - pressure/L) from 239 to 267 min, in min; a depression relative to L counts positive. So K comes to 9.5 min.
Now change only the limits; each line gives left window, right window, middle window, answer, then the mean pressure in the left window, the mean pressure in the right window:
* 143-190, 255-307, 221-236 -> -1.6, 3.55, 2.45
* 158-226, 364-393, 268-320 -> 9.5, 3.38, 3.06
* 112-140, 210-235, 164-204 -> -2.2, 3.15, 3.24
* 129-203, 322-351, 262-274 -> 2.0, 3.5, 2.59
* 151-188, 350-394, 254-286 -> 9.4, 3.53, 2.96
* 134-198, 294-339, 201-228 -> -1.0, 3.5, 2.62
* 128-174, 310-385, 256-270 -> 4.7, 3.6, 2.74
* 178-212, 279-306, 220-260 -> 6.4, 3.38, 2.58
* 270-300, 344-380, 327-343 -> 1.2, 2.61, 2.87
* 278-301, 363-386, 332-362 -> 2.3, 2.57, 3.03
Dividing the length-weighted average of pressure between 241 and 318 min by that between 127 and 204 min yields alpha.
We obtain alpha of 0.68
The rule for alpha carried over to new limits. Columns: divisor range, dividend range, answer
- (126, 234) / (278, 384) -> 0.78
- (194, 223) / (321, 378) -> 0.82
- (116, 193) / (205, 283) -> 0.78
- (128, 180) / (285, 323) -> 0.73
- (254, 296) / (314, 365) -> 1.11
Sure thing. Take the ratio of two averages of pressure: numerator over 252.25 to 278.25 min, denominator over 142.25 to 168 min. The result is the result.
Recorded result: 0.59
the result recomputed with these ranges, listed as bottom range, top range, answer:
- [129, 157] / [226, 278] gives 0.67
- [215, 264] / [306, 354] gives 1.02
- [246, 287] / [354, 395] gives 1.38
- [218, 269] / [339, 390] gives 1.15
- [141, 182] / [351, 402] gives 0.83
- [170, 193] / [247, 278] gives 0.64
